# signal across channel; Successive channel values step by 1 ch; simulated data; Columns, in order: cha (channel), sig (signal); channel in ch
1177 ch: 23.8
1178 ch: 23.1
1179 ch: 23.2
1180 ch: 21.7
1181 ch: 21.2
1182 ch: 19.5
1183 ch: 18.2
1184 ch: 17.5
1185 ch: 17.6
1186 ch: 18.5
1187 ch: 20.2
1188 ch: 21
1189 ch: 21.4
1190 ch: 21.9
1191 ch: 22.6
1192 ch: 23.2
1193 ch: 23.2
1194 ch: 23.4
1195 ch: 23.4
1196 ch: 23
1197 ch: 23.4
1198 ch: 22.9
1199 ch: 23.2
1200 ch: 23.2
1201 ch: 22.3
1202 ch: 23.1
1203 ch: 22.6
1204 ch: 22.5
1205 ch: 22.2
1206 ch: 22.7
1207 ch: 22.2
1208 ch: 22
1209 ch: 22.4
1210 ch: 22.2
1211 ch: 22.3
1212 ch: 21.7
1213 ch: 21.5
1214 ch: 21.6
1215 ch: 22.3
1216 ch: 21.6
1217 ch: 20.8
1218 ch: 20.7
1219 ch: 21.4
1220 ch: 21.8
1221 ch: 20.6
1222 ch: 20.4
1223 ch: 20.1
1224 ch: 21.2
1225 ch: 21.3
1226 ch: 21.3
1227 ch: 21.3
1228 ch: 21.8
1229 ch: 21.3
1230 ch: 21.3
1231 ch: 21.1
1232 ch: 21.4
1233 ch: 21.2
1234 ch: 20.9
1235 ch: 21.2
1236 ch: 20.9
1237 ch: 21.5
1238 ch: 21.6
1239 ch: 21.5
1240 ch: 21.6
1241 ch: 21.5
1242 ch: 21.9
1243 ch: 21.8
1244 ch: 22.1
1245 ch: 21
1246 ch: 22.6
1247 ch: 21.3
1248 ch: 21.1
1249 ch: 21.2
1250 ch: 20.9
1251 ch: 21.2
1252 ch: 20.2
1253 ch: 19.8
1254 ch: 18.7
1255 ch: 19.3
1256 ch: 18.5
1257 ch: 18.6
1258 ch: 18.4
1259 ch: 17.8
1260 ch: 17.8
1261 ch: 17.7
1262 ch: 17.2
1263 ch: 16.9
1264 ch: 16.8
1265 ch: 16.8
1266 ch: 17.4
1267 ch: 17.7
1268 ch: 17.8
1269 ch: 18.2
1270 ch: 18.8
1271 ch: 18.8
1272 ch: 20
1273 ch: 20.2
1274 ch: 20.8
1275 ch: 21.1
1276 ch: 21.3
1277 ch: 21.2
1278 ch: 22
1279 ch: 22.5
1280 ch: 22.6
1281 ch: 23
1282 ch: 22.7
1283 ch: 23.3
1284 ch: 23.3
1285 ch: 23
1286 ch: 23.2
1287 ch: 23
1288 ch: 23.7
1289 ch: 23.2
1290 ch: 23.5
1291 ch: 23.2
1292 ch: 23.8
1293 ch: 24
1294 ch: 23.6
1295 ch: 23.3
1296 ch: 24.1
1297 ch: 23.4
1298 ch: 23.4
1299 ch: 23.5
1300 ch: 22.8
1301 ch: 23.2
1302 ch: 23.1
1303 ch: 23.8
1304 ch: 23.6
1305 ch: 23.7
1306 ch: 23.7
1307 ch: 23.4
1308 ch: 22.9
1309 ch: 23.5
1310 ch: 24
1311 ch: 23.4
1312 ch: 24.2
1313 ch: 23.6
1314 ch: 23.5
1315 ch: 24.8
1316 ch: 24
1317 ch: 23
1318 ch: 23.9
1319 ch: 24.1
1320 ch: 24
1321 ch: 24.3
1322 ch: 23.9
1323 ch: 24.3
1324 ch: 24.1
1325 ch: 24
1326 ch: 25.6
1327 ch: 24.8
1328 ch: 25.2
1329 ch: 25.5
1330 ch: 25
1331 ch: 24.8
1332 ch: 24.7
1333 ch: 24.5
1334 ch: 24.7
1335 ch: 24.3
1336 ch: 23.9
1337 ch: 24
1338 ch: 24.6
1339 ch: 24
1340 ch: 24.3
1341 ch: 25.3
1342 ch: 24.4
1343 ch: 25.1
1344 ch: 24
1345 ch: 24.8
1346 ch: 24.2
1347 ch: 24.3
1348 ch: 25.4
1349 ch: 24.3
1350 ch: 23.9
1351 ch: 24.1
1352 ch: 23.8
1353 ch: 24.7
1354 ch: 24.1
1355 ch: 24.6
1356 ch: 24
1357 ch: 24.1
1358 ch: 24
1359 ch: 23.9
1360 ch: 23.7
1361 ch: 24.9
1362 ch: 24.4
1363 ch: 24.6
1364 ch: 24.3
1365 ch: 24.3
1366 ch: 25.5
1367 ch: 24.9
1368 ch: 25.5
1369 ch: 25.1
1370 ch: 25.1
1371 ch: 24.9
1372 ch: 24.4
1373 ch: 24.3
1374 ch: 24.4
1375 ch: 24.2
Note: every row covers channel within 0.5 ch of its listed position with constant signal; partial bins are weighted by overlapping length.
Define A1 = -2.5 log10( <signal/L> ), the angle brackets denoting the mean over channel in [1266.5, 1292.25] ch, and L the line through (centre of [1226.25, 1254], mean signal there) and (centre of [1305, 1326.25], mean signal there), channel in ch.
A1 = 0.05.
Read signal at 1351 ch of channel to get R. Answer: 24.1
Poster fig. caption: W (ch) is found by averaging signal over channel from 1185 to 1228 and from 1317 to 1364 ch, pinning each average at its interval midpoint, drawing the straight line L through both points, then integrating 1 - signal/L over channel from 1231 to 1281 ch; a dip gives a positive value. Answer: 5.9 ch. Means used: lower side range 21.9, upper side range 24.4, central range 20.1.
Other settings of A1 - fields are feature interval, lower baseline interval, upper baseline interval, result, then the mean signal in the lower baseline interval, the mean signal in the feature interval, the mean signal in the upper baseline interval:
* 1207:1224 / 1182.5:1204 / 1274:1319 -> 0.03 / 21.7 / 21.5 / 23.2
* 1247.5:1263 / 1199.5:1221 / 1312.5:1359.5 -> 0.19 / 22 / 19.2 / 24.3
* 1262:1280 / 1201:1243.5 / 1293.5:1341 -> 0.18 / 21.6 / 19.3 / 24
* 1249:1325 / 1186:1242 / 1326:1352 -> 0.08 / 21.8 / 21.8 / 24.6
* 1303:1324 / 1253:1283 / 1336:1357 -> -0.07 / 19.4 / 23.8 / 24.4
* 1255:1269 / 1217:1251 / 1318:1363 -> 0.24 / 21.3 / 17.7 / 24.4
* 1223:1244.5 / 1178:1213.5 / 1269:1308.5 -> 0.04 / 21.8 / 21.4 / 22.6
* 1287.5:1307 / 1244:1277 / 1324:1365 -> -0.09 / 19.3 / 23.5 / 24.5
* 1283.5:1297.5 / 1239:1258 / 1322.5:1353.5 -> -0.04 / 20.7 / 23.4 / 24.5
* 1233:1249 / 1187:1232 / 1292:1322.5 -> 0.05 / 22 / 21.5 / 23.7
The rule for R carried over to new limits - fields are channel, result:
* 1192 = 23.2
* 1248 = 21.1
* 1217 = 20.8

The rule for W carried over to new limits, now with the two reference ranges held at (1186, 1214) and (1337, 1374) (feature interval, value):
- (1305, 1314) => 0.10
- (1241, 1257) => 1.59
